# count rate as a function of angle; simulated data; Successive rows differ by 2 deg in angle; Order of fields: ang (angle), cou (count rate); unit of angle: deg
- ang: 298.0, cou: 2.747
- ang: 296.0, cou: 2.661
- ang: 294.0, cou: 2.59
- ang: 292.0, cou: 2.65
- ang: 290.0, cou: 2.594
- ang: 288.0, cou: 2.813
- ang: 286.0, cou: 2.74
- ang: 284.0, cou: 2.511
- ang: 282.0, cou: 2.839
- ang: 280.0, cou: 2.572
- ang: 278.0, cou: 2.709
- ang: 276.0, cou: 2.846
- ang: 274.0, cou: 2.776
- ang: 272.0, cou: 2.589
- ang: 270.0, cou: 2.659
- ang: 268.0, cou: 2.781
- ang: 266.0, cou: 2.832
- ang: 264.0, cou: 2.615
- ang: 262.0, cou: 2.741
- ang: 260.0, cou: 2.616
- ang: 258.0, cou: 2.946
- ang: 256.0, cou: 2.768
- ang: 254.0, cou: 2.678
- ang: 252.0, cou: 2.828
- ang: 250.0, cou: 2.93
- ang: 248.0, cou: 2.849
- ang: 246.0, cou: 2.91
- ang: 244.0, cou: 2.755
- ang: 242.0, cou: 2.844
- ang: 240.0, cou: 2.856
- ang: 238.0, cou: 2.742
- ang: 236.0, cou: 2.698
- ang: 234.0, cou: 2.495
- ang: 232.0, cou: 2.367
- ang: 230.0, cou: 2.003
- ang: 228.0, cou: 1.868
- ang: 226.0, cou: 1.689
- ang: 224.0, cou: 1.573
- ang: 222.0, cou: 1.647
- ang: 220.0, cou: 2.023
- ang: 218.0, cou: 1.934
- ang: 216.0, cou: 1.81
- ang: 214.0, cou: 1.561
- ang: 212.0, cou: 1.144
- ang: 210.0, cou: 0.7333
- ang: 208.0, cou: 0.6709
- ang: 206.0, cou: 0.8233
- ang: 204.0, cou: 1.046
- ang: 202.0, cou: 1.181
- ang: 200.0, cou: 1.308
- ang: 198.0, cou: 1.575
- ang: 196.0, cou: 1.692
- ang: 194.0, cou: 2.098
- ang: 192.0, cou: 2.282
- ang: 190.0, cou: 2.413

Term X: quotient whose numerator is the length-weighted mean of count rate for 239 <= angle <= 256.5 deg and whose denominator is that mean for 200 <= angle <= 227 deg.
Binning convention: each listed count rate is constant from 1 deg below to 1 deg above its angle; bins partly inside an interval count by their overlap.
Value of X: 2.1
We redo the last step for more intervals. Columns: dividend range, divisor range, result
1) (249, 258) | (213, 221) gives 1.54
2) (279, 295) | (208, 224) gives 1.78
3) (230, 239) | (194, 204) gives 1.71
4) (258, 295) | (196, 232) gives 1.83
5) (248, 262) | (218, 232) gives 1.51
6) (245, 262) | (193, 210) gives 2.22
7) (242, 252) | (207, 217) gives 2.41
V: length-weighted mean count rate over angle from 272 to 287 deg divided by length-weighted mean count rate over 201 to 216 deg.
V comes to 2.52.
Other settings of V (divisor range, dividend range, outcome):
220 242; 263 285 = 1.22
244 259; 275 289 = 0.96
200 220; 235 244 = 2.21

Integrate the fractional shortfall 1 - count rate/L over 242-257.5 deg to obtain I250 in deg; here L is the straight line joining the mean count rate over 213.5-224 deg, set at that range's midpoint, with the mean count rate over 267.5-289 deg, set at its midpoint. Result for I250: -3.8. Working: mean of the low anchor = 1.78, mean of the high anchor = 2.71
